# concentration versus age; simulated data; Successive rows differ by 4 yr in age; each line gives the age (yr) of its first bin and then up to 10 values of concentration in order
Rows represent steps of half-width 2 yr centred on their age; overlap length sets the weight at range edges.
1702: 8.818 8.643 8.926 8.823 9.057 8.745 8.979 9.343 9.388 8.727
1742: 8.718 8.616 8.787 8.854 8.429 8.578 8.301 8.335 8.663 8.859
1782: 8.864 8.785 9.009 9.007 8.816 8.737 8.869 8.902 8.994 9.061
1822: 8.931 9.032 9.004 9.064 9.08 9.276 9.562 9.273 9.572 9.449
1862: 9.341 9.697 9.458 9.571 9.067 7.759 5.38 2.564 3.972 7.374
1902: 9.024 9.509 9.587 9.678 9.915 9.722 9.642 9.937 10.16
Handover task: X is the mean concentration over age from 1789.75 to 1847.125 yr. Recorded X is 9.02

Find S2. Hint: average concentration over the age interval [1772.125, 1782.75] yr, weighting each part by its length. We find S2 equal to 8.79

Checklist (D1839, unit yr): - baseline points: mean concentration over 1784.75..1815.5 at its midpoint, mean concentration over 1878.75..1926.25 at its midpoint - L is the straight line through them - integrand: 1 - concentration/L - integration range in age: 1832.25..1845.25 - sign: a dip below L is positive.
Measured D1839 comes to -1.07 yr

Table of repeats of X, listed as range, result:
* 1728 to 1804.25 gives 8.78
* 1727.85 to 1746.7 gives 8.98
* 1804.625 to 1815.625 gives 8.92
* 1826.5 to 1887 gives 9.03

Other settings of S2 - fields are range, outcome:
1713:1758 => 8.89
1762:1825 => 8.81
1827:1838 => 9.04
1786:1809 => 8.88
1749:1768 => 8.58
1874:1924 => 7.87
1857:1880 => 9.43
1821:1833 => 9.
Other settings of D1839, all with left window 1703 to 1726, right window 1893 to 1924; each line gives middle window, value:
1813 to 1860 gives -2.2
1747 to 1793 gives 0.7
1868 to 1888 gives 1.2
